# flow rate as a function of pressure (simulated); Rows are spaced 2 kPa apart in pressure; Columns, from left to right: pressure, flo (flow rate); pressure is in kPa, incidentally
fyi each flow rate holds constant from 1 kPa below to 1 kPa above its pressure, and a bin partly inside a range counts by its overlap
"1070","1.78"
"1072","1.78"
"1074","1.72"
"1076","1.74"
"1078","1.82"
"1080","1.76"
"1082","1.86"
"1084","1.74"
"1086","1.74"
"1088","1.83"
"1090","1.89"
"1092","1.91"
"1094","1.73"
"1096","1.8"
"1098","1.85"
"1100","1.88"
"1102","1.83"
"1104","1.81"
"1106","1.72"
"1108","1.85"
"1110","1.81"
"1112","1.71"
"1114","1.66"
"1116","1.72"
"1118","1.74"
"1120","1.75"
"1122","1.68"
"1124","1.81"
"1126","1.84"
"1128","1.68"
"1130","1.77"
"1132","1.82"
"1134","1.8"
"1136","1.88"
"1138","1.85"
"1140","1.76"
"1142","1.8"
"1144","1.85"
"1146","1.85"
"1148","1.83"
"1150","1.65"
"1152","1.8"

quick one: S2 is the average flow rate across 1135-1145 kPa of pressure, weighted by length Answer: 1.83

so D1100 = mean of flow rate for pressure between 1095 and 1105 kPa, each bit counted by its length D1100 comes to 1.83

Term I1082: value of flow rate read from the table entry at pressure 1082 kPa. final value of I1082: 1.86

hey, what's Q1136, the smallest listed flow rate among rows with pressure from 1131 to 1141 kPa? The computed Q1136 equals 1.76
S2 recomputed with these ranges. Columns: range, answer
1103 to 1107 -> 1.77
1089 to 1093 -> 1.9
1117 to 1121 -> 1.75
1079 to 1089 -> 1.79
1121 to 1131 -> 1.76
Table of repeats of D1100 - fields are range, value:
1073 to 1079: 1.76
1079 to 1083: 1.81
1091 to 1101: 1.83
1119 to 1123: 1.71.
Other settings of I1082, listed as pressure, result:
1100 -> 1.88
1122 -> 1.68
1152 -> 1.8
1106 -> 1.72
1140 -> 1.76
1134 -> 1.8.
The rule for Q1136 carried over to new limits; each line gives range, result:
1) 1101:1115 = 1.66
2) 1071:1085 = 1.72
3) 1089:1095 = 1.73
